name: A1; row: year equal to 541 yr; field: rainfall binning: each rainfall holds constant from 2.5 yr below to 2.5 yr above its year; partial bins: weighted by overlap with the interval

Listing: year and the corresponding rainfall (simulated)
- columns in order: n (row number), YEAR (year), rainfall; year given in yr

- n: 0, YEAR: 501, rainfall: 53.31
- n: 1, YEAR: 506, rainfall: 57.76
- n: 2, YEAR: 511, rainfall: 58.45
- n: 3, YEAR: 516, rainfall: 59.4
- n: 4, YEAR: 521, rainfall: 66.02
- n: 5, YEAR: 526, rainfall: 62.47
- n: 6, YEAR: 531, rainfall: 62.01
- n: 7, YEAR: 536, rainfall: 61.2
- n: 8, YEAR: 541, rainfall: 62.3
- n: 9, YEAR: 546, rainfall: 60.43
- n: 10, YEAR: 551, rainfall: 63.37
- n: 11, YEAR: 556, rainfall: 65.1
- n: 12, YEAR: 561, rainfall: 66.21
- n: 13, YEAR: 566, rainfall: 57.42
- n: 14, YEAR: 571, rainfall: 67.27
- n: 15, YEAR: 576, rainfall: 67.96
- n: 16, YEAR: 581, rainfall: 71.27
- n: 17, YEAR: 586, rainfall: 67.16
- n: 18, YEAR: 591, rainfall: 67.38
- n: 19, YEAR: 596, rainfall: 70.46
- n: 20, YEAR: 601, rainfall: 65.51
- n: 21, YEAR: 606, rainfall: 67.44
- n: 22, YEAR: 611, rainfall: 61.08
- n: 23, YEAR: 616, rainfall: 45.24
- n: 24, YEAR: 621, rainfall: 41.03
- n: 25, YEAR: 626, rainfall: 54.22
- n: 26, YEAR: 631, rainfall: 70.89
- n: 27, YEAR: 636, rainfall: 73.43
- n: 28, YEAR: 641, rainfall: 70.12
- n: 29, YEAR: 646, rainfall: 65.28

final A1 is 62.3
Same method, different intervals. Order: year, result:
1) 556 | 65.1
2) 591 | 67.38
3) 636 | 73.43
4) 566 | 57.42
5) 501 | 53.31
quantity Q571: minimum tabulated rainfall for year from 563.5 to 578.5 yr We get 57.42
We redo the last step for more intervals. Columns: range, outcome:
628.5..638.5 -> 70.89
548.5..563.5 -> 63.37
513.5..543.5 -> 59.4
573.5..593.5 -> 67.16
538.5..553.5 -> 60.43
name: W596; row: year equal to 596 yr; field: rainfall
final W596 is 70.46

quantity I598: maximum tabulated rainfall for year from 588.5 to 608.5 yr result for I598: 70.46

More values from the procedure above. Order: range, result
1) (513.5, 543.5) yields 66.02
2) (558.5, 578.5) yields 67.96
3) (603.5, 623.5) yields 67.44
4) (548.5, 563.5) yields 66.21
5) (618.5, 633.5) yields 70.89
